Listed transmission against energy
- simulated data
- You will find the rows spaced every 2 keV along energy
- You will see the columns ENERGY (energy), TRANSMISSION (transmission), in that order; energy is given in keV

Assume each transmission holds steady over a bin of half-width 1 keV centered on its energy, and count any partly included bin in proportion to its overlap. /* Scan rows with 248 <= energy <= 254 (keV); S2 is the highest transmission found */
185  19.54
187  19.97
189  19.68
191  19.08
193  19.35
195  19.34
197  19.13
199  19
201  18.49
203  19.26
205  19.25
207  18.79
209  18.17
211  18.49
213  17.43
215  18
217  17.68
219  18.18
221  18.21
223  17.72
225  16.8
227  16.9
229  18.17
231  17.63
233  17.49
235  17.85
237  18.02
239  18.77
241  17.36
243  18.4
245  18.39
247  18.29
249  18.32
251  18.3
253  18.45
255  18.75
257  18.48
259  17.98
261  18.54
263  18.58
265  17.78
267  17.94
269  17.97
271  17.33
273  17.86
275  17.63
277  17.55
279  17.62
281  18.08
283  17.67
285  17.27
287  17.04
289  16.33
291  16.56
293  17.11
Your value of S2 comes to 18.45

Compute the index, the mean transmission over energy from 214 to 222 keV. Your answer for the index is 18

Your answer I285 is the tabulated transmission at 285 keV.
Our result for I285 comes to 17.27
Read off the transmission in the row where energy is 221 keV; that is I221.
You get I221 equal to 18.21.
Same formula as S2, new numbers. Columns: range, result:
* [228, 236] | 18.17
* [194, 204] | 19.34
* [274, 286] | 18.08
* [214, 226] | 18.21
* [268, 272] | 17.97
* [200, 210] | 19.26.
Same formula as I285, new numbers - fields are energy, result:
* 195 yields 19.34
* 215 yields 18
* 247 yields 18.29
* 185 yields 19.54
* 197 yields 19.13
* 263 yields 18.58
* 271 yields 17.33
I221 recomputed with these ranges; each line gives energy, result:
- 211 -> 18.49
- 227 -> 16.9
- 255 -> 18.75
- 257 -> 18.48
